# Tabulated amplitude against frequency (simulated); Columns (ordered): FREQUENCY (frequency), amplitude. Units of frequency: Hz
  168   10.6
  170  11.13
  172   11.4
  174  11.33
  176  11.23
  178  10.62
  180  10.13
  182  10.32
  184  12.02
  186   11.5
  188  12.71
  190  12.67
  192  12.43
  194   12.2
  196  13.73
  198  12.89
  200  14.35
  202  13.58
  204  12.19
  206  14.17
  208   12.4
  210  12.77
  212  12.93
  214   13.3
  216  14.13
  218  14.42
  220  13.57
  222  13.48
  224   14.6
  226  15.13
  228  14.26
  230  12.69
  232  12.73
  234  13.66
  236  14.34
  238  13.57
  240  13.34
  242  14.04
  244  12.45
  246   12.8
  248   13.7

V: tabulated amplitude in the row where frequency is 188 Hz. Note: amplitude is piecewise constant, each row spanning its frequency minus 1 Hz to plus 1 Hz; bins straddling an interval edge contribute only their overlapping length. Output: 12.71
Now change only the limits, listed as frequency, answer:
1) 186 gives 11.5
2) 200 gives 14.35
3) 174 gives 11.33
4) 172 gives 11.4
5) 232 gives 12.73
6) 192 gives 12.43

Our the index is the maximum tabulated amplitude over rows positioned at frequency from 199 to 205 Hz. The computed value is 14.35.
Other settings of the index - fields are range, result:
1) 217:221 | 14.42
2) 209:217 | 14.13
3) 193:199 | 13.73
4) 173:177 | 11.33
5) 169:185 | 12.02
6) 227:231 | 14.26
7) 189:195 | 12.67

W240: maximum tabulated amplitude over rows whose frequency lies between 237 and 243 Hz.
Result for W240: 14.04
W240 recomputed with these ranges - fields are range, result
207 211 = 12.77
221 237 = 15.13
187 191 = 12.71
